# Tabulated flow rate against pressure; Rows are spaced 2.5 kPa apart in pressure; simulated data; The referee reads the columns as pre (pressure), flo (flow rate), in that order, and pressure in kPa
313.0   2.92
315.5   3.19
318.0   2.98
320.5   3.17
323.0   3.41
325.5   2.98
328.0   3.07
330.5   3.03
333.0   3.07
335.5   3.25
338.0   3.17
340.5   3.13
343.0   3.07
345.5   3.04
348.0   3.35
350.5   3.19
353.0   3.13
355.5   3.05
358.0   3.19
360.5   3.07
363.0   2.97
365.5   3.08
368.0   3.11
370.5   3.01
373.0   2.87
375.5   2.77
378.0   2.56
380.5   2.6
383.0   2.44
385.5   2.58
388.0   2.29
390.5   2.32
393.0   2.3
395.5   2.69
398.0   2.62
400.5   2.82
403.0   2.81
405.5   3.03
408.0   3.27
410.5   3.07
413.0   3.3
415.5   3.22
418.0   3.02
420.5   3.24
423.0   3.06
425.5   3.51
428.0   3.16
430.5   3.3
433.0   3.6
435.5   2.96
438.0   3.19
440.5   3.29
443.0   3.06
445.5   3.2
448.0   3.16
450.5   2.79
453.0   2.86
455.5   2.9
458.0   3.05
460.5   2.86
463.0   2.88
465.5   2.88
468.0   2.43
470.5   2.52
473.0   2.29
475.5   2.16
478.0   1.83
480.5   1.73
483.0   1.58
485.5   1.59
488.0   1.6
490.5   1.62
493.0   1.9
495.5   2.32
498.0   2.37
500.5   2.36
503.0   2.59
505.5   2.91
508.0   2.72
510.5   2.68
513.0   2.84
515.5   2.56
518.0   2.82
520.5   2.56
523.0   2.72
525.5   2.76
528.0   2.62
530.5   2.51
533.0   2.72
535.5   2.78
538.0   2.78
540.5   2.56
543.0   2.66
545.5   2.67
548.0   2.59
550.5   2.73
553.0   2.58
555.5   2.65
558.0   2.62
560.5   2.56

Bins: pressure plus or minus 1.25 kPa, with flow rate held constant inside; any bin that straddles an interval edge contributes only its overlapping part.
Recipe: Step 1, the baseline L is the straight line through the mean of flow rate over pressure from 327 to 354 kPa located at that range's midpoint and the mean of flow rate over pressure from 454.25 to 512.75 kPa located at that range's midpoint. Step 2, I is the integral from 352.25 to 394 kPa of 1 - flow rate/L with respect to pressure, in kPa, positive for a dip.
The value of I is 2.52 kPa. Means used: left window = 3.14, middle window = 2.78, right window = 2.35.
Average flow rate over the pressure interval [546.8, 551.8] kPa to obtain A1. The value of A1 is 2.66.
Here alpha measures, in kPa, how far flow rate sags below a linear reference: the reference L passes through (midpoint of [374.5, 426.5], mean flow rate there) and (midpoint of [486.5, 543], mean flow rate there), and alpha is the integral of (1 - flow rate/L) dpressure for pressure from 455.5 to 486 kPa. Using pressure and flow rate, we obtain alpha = 3.26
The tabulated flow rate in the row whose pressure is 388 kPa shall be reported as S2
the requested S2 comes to 2.29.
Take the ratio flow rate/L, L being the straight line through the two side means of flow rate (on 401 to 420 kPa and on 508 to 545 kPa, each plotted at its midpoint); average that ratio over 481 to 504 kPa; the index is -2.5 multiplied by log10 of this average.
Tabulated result 0.38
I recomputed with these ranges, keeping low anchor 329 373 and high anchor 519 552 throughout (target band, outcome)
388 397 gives 1.8 kPa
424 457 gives -2.9 kPa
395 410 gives 0.5 kPa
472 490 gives 6.4 kPa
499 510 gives 0.4 kPa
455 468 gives -0.1 kPa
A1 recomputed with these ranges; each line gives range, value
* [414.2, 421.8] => 3.16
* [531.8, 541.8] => 2.71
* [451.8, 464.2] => 2.91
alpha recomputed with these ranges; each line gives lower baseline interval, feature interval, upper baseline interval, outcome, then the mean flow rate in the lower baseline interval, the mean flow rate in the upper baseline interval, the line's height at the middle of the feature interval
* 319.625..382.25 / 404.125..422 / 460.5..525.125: -2.7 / 3.05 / 2.35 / 2.74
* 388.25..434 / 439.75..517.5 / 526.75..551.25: 9.0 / 3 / 2.66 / 2.82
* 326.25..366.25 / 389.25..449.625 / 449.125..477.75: -4.7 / 3.11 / 2.66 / 2.83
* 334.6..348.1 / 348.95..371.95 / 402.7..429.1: 0.5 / 3.15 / 3.17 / 3.15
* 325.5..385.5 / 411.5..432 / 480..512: -4.9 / 3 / 2.17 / 2.61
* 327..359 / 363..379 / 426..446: 1.3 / 3.13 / 3.23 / 3.16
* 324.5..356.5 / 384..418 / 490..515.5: 0.8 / 3.12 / 2.46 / 2.87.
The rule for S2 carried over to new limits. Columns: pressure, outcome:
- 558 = 2.62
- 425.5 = 3.51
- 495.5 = 2.32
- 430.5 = 3.3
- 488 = 1.6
